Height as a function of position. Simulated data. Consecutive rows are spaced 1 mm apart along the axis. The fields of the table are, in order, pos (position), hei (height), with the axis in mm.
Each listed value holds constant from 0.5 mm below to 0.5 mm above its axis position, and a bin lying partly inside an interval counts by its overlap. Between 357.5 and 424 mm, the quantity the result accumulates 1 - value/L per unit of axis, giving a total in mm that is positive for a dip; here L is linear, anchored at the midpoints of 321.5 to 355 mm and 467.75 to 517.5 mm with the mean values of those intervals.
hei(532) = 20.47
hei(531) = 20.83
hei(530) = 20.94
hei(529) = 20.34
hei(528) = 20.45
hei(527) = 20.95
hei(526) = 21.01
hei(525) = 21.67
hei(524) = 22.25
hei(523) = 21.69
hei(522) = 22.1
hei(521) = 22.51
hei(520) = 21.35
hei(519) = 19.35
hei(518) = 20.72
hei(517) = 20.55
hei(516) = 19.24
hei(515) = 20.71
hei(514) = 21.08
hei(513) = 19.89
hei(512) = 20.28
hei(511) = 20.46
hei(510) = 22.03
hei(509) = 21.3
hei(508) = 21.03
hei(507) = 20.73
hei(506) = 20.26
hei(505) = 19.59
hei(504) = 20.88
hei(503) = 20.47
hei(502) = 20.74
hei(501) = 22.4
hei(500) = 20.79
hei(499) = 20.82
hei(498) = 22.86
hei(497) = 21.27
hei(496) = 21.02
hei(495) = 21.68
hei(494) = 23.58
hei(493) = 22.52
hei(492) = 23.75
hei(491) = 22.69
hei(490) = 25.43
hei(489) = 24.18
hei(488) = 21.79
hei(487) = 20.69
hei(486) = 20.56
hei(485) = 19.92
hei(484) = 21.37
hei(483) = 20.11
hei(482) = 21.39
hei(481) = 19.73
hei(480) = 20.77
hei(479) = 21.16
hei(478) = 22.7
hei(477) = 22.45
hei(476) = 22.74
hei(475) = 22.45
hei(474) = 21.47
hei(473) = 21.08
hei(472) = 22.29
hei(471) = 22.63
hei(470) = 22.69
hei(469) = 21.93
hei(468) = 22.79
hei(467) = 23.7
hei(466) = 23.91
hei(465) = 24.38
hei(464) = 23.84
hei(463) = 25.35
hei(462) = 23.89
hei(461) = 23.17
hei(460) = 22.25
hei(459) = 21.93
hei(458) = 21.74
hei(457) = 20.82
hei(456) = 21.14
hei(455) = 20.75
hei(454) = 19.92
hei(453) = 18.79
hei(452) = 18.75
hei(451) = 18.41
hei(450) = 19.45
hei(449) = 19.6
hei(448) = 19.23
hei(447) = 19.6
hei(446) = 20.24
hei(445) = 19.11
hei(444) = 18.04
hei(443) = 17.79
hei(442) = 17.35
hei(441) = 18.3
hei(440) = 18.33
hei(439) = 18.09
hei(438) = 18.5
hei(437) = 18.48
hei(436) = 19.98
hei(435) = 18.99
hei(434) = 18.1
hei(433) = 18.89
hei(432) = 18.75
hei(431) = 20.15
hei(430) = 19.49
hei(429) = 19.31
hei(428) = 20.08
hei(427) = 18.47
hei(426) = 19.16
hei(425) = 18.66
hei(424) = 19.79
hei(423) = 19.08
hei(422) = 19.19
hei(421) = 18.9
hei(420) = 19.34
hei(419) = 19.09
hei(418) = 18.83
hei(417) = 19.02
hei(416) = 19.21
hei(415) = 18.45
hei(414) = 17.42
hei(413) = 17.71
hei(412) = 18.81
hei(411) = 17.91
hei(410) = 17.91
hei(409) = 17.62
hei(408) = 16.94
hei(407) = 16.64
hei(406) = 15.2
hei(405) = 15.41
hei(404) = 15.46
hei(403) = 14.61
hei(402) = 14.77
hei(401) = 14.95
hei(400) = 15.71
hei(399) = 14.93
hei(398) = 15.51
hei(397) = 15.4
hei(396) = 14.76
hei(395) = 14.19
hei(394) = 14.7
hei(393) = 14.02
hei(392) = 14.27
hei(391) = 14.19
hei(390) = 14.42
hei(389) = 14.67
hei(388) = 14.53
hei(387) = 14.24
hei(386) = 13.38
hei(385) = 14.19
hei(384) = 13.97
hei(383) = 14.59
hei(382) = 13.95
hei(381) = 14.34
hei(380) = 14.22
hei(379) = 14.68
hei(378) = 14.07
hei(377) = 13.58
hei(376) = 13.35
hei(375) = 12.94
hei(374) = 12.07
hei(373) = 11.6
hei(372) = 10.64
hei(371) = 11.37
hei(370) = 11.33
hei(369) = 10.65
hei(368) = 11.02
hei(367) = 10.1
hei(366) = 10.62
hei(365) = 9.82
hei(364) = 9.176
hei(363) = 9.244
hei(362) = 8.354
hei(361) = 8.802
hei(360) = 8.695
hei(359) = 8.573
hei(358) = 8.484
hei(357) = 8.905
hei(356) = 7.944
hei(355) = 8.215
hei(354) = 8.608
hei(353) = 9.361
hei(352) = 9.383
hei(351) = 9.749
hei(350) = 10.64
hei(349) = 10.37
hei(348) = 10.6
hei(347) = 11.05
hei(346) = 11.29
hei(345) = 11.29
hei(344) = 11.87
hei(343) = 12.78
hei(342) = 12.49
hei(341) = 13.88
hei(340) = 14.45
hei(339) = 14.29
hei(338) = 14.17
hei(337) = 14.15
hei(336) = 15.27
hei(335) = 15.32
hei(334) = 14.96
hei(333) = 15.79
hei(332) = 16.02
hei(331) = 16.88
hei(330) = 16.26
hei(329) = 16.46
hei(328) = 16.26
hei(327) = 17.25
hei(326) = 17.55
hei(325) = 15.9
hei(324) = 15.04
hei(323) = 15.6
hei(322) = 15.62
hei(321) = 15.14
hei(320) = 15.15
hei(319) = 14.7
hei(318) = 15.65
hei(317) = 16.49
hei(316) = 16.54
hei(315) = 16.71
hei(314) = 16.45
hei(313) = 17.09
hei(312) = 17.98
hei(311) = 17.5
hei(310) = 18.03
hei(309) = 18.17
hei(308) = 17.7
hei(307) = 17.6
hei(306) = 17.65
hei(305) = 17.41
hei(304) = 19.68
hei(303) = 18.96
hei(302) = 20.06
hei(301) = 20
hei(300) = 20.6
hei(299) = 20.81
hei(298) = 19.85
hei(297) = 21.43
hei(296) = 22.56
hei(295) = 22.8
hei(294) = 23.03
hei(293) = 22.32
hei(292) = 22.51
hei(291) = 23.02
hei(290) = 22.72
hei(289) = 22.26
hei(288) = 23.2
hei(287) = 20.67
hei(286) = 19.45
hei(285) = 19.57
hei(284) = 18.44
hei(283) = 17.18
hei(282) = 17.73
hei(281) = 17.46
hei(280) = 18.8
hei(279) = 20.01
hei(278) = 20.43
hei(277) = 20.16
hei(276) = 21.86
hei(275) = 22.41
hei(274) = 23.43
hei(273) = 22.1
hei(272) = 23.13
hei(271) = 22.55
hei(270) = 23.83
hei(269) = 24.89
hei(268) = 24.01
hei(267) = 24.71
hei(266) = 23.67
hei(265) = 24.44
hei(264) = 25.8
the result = 8.29 mm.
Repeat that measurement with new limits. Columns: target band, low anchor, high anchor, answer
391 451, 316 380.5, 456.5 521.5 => -1.28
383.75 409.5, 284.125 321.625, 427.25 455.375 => 5.55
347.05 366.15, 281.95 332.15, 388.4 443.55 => 9.28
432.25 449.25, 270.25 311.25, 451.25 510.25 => 2.20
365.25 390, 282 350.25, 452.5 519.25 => 7.71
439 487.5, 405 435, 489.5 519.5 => -2.65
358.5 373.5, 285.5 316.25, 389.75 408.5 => 6.00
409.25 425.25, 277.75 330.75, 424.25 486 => 1.10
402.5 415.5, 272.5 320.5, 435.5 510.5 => 2.30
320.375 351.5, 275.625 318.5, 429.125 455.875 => 8.39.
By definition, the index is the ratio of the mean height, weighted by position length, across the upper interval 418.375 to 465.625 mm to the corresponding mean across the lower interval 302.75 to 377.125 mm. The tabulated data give 1.5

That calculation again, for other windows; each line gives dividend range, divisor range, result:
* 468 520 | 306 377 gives 1.62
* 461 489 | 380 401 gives 1.53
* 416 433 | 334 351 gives 1.51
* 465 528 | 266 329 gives 1.11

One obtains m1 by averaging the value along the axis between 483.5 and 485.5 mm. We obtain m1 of 20.6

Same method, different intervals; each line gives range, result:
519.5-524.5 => 22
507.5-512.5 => 21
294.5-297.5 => 22.3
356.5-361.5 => 8.69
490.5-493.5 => 23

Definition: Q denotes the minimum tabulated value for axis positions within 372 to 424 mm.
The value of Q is 10.64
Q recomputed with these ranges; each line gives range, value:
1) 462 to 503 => 19.73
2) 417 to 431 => 18.47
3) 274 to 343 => 12.49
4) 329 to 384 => 7.944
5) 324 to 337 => 14.15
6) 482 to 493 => 19.92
